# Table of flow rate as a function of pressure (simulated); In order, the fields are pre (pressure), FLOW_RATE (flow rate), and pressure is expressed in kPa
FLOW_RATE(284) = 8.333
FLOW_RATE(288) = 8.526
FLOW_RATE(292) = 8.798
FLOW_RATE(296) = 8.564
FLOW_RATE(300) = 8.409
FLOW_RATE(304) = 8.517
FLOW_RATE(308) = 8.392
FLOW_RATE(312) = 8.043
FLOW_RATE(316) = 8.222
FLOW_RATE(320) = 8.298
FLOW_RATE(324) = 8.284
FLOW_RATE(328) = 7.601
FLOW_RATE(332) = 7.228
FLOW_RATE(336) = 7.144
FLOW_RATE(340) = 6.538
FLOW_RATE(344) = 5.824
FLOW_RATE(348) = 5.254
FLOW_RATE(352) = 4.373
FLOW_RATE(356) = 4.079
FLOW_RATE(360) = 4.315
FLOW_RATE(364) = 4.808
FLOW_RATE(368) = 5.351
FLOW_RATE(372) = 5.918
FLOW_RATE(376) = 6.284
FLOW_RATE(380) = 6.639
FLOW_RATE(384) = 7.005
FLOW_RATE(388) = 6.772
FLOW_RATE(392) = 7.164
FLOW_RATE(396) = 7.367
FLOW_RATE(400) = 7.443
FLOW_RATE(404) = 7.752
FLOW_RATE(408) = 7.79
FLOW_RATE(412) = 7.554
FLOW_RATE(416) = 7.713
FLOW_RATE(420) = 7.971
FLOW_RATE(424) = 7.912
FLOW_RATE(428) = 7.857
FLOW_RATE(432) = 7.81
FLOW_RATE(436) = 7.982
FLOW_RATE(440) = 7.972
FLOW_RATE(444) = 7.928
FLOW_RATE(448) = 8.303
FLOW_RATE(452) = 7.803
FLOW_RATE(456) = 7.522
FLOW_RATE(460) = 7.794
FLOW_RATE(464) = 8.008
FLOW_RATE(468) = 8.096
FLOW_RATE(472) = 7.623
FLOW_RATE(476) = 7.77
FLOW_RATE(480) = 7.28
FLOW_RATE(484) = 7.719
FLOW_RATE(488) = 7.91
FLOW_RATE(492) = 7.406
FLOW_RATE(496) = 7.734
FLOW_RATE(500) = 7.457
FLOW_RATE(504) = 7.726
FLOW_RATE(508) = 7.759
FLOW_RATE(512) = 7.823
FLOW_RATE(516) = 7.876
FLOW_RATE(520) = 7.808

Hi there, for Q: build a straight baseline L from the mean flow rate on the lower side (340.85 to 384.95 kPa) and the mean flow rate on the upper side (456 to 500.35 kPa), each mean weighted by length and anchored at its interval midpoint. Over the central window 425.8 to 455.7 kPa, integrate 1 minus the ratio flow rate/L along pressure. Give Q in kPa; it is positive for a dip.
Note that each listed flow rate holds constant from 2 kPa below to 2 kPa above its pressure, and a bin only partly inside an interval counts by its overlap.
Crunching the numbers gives -4.1 kPa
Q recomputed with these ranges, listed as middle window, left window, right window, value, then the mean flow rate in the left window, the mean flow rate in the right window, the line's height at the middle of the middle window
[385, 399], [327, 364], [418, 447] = -0.44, 5.71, 7.93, 6.9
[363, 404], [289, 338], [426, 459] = 7.29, 8.13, 7.89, 8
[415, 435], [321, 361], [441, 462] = -1.08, 6.16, 7.87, 7.46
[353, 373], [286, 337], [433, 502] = 8.02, 8.18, 7.78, 8.05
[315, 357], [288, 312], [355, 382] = 1.77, 8.49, 5.39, 6.86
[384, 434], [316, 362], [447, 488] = -3.04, 6.35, 7.79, 7.13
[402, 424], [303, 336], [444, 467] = 0.45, 8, 7.9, 7.93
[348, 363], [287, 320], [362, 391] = 5.24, 8.42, 6.15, 6.8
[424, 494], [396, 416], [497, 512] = -1.51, 7.62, 7.68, 7.65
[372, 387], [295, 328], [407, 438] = 2.72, 8.29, 7.82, 8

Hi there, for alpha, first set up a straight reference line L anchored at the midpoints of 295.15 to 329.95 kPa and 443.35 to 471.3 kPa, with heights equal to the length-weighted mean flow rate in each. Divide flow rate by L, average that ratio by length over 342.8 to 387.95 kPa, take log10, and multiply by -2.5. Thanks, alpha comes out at 0.425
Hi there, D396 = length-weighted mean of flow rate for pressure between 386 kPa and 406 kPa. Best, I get 7.3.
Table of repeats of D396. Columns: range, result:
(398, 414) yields 7.63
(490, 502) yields 7.53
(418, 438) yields 7.91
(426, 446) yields 7.91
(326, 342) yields 7.13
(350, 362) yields 4.26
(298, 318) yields 8.32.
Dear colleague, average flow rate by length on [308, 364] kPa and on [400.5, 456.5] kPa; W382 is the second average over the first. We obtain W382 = 1.20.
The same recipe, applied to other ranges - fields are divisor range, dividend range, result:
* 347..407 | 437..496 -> 1.28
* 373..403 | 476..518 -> 1.10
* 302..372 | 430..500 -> 1.18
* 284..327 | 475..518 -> 0.92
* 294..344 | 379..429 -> 0.95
